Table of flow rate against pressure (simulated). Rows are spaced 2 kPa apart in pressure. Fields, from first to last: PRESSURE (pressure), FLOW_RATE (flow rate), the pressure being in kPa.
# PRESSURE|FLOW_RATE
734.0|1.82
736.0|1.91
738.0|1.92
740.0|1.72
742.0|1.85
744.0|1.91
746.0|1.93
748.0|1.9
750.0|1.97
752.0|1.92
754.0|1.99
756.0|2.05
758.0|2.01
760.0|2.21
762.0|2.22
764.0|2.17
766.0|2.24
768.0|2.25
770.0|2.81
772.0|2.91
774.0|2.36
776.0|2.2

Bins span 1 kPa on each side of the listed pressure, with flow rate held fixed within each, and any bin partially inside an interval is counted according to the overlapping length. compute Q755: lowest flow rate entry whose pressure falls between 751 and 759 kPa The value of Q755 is 1.92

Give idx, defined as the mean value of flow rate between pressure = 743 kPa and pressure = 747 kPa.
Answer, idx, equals 1.92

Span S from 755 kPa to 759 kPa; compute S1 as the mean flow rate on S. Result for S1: 2.03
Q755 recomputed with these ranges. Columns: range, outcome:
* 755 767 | 2.01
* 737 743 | 1.72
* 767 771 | 2.25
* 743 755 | 1.9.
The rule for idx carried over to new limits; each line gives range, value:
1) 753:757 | 2.02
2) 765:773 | 2.55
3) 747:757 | 1.97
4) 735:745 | 1.86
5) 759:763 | 2.21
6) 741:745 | 1.88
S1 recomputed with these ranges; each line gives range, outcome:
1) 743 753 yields 1.93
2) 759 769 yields 2.22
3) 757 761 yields 2.11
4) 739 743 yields 1.79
